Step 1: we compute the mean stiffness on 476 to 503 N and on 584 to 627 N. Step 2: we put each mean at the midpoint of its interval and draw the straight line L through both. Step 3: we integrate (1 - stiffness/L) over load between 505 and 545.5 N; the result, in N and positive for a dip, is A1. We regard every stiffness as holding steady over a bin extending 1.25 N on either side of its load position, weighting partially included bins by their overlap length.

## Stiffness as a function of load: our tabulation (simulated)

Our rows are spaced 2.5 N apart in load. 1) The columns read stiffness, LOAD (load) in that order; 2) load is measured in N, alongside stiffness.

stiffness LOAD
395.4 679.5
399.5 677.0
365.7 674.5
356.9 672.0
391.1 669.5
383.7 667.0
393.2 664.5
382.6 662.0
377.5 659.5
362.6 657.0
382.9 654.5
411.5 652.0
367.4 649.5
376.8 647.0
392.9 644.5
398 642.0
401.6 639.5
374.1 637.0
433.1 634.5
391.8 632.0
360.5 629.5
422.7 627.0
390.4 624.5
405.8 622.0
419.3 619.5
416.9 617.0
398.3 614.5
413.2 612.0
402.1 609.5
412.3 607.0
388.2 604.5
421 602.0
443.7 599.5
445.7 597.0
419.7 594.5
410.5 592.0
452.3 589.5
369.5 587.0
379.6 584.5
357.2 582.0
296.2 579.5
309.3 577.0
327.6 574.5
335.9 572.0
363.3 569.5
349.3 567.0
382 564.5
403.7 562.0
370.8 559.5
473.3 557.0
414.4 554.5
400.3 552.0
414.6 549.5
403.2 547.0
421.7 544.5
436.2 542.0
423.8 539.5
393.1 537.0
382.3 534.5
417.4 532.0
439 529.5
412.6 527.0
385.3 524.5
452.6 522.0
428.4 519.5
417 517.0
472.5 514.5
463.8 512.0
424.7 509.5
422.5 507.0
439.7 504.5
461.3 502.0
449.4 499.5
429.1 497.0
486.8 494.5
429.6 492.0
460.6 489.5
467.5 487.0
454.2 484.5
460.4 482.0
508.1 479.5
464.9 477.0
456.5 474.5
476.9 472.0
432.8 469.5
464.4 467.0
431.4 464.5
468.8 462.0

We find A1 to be 1.9 N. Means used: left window 461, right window 412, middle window 425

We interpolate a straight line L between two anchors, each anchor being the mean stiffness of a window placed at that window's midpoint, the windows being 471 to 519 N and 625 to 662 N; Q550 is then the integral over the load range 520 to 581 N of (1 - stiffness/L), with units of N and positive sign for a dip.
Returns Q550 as 5.4 N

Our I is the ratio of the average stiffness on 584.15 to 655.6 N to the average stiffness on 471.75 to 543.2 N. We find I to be 0.91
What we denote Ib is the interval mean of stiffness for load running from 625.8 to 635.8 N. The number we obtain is 402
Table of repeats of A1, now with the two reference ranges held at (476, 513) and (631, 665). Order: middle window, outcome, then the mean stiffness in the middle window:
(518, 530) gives 0.5 N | 422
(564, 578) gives 2.6 N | 343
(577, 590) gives 1.7 N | 360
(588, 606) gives -0.6 N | 425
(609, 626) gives -0.2 N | 407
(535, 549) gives 0.7 N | 414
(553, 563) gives 0.3 N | 415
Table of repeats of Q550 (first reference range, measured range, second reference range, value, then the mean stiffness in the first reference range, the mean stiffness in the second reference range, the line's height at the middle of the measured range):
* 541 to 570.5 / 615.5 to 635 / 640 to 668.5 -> -0.68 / 403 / 385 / 390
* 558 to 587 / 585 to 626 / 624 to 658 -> -4.52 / 354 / 391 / 372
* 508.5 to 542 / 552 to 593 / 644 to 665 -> 3.40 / 424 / 382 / 409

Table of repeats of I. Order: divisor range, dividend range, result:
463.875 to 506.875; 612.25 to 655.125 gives 0.87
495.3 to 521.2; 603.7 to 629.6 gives 0.92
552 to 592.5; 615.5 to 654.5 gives 1.06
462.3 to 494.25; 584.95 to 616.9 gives 0.90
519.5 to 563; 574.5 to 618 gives 0.95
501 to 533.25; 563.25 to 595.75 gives 0.84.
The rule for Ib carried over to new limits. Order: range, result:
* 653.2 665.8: 380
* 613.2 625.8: 406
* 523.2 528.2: 399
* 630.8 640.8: 400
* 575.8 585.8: 336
